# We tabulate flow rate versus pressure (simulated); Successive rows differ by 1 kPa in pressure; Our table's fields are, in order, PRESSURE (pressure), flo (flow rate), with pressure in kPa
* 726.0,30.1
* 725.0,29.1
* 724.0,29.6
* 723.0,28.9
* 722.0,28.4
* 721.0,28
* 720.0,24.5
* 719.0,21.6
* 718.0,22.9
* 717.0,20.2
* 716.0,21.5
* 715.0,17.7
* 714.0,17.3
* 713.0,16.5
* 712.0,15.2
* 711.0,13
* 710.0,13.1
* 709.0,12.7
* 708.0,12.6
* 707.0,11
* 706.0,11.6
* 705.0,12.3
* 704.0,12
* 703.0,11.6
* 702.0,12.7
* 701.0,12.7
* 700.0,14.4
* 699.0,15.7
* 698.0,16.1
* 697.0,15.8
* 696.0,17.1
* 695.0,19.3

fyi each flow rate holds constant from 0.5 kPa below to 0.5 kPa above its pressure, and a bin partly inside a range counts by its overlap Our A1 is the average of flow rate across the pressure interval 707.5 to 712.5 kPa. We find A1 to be 13.3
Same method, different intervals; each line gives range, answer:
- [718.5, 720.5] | 23.1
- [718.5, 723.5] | 26.3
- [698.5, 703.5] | 13.4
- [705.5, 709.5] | 12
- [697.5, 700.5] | 15.4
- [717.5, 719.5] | 22.2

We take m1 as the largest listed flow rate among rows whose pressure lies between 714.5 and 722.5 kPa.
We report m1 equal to 28.4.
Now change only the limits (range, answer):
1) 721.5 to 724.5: 29.6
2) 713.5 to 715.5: 17.7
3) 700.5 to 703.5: 12.7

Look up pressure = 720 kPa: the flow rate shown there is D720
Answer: 24.5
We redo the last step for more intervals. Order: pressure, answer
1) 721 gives 28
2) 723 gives 28.9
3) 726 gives 30.1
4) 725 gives 29.1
